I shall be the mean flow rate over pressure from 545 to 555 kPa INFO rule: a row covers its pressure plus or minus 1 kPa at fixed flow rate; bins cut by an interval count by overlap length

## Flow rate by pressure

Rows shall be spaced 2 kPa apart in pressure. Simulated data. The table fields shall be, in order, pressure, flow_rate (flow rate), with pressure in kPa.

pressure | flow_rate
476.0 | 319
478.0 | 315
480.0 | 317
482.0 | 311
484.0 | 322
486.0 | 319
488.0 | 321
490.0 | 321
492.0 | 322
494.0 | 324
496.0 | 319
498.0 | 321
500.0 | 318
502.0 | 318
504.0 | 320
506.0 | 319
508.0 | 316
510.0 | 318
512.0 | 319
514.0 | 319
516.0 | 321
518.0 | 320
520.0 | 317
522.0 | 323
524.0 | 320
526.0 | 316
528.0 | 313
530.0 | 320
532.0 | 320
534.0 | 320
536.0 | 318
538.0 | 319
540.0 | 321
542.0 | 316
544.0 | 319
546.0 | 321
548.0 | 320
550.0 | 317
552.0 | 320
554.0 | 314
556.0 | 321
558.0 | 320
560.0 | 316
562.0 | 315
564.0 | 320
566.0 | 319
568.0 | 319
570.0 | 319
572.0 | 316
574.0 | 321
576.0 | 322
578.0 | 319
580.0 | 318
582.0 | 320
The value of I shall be 318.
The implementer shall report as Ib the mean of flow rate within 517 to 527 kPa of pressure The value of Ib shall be 319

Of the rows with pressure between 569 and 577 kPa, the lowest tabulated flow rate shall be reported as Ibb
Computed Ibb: 316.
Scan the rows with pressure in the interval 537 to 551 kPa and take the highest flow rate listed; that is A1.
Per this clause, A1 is 321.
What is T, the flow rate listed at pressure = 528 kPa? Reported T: 313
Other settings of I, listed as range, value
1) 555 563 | 318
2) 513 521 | 319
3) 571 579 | 320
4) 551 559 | 319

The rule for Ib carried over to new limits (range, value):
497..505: 319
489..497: 322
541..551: 319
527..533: 318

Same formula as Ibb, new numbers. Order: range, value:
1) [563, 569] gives 319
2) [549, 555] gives 314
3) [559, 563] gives 315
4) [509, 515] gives 318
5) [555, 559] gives 320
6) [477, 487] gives 311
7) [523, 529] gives 313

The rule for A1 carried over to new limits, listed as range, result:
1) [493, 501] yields 324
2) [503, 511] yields 320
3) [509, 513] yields 319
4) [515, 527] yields 323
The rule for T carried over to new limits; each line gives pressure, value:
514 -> 319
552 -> 320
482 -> 311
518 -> 320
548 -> 320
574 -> 321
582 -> 320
